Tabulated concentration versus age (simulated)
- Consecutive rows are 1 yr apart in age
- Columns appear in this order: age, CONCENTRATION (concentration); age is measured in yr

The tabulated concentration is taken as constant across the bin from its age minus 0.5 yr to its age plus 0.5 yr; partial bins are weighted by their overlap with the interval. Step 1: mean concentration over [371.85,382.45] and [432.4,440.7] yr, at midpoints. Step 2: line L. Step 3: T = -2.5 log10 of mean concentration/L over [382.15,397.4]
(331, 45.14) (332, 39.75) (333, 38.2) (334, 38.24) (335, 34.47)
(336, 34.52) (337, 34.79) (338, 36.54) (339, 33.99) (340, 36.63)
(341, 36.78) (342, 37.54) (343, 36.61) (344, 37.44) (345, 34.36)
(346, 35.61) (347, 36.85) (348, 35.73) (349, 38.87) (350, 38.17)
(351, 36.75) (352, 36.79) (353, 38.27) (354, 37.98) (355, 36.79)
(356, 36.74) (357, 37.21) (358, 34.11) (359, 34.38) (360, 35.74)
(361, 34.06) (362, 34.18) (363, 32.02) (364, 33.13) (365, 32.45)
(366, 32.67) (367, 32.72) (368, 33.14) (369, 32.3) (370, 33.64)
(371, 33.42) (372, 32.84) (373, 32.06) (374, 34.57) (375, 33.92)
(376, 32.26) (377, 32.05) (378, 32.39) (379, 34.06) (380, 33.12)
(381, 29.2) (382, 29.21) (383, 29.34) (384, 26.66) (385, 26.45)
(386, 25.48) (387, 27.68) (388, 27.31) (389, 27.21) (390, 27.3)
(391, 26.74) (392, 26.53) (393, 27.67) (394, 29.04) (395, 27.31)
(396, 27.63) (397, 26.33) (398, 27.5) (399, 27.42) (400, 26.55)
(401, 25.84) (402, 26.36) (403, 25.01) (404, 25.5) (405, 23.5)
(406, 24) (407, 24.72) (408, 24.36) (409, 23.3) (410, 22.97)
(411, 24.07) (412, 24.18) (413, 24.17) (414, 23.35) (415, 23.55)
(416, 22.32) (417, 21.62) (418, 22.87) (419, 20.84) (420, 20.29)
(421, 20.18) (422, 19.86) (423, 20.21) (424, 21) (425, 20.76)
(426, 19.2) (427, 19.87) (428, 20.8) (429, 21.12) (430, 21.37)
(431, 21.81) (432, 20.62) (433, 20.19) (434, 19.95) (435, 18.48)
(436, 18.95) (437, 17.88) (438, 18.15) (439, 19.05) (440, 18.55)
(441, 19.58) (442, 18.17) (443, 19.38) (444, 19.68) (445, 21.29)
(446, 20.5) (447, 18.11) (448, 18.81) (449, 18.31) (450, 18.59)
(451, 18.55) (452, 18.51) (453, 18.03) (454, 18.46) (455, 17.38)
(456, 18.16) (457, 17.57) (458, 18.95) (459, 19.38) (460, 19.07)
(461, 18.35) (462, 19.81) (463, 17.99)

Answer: 0.08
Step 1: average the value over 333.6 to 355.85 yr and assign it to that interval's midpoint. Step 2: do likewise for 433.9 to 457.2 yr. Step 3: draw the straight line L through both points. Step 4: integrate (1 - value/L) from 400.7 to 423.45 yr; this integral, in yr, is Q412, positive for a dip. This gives 1.4 yr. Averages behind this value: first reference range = 36.5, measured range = 23.2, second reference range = 18.7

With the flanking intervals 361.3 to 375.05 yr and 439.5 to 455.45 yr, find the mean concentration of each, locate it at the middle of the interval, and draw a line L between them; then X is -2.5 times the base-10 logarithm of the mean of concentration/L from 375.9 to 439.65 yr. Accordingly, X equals 0.07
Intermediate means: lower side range 33.1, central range 24.4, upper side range 18.9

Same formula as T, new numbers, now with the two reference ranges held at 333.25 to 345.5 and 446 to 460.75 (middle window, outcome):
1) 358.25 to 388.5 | -0.032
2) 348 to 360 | -0.093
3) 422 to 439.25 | 0.104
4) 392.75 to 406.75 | 0.017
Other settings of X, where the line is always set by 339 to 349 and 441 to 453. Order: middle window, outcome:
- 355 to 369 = -0.022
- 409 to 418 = 0.065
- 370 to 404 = 0.008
